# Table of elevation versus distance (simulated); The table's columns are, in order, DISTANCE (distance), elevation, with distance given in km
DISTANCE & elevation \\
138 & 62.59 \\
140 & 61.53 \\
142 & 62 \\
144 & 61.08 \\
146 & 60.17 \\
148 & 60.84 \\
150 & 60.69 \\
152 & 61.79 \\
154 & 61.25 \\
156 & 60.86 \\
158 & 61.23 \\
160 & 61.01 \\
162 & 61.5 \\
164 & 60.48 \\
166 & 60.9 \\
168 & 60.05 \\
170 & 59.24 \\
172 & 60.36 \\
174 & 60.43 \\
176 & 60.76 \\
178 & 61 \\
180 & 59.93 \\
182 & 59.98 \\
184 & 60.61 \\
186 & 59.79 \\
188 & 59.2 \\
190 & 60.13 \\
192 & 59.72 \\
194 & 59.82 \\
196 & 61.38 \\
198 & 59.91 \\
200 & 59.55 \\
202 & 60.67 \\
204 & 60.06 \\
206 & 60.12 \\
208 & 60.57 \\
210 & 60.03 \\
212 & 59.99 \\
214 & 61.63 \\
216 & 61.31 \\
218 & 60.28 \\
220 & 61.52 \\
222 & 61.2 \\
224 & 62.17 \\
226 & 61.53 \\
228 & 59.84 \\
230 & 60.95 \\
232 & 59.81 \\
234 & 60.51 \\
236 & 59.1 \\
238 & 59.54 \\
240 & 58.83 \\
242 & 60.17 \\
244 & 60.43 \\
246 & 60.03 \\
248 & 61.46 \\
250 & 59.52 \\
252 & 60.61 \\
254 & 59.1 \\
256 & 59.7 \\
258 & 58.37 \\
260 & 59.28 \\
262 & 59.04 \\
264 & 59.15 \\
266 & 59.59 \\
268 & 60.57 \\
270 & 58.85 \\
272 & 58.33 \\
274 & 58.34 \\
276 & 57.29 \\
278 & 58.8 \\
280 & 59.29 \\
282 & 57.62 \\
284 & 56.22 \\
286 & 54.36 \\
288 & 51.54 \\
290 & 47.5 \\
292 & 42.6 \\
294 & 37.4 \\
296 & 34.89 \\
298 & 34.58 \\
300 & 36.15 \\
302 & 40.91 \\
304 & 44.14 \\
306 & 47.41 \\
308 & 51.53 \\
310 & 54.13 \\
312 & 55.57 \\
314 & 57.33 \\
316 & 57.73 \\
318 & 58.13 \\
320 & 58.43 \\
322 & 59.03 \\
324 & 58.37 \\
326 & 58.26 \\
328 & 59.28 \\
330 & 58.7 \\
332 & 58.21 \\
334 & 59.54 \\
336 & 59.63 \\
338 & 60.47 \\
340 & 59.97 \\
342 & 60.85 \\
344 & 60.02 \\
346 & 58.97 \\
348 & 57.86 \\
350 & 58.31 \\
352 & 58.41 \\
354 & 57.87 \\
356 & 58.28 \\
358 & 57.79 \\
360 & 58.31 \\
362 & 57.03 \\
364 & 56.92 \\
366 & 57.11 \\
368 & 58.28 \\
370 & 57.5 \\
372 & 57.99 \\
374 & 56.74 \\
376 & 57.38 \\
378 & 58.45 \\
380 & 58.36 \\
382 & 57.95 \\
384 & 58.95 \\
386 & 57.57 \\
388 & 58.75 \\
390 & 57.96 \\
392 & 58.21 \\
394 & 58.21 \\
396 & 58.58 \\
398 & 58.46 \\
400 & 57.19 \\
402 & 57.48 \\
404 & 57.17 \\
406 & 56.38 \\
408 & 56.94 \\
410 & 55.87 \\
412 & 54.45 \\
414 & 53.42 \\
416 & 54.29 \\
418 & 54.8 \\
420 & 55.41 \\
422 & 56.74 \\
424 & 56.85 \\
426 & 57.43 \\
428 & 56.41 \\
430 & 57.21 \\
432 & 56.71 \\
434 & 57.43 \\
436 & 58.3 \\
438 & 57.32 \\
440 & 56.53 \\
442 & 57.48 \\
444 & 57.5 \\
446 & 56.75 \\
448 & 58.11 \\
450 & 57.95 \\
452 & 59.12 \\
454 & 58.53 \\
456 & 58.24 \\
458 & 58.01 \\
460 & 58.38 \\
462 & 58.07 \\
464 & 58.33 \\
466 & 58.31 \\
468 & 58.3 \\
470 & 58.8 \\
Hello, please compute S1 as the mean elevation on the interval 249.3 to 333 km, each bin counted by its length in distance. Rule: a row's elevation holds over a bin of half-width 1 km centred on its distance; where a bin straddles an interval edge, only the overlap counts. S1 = 54.2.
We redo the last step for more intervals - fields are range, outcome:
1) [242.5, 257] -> 60.1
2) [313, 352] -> 58.9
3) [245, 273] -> 59.5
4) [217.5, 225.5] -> 61.4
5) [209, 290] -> 59.3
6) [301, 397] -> 57.2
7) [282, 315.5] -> 47.1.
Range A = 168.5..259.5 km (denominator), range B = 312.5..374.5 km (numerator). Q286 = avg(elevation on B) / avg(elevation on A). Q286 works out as 0.97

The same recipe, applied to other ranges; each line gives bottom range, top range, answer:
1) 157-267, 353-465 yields 0.95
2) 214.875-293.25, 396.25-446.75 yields 0.97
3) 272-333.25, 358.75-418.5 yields 1.10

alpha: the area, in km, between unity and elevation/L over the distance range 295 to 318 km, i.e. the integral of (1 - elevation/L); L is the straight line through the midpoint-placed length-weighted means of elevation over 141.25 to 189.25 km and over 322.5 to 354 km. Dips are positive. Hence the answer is 4.7 km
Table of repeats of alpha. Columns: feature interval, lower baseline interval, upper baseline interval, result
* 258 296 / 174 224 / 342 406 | 2.88 km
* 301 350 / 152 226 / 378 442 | 1.59 km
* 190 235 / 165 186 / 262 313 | -2.58 km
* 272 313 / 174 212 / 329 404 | 6.85 km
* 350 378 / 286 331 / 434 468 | -2.35 km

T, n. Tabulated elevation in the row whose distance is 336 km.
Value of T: 59.63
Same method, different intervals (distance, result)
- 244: 60.43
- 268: 60.57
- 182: 59.98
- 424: 56.85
